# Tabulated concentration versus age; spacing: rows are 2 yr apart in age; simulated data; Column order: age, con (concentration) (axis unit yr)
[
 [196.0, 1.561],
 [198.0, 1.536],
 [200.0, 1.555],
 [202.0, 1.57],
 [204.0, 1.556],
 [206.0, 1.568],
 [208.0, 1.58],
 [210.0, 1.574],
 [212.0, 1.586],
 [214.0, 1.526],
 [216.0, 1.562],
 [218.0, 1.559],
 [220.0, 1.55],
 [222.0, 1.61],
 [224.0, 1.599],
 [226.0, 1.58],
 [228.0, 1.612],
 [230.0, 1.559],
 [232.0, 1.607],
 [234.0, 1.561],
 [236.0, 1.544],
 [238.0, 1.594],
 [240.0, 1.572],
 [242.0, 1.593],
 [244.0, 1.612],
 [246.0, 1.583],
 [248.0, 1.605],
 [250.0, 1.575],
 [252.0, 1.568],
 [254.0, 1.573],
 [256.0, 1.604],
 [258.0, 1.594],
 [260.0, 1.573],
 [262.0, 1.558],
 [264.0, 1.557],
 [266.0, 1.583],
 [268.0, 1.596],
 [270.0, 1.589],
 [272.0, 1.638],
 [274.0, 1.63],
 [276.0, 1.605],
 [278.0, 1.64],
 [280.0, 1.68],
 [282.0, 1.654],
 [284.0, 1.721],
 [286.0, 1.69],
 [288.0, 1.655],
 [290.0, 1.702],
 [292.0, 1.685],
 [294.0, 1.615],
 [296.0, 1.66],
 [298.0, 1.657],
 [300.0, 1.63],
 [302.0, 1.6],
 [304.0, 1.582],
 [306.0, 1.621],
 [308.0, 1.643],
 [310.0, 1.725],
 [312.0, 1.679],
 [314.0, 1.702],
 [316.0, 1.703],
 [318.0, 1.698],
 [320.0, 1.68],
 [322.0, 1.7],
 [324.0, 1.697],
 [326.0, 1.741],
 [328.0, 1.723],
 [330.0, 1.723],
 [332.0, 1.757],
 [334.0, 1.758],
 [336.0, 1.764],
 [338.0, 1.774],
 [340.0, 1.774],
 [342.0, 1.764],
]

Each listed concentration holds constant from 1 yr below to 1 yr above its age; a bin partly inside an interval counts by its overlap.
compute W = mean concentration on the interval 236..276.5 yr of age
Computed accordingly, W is 1.59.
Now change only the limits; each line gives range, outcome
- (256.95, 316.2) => 1.64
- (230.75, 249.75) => 1.58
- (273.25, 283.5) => 1.65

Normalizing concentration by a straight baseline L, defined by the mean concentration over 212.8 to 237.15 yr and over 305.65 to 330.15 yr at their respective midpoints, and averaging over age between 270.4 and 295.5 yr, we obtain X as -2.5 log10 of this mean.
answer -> -0.01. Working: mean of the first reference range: 1.57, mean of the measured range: 1.66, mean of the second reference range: 1.7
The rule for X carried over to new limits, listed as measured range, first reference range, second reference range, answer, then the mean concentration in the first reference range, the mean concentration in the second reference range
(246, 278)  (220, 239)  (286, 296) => 0.02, 1.58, 1.67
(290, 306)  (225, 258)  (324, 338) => 0.03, 1.58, 1.74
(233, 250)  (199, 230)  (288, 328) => 0.01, 1.57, 1.67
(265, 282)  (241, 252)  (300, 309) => -0.01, 1.59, 1.61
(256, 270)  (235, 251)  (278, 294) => 0.03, 1.58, 1.68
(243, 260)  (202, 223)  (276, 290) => 0.02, 1.57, 1.67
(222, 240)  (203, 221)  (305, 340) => 0.00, 1.56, 1.71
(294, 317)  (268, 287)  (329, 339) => 0.03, 1.65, 1.76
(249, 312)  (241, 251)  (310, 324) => 0.01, 1.59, 1.7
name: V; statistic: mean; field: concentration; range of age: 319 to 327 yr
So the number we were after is 1.7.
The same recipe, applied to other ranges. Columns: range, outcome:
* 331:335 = 1.76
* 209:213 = 1.58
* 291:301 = 1.65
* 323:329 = 1.72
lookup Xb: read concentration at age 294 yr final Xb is 1.615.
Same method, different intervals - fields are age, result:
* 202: 1.57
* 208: 1.58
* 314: 1.702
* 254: 1.573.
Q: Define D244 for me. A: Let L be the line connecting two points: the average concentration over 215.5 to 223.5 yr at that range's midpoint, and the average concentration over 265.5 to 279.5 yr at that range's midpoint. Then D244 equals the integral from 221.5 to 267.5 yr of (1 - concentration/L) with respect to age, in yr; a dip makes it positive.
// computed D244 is 0.3 yr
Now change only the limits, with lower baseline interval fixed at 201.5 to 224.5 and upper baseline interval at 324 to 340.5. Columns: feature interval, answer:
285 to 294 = 0.0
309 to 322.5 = 0.2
